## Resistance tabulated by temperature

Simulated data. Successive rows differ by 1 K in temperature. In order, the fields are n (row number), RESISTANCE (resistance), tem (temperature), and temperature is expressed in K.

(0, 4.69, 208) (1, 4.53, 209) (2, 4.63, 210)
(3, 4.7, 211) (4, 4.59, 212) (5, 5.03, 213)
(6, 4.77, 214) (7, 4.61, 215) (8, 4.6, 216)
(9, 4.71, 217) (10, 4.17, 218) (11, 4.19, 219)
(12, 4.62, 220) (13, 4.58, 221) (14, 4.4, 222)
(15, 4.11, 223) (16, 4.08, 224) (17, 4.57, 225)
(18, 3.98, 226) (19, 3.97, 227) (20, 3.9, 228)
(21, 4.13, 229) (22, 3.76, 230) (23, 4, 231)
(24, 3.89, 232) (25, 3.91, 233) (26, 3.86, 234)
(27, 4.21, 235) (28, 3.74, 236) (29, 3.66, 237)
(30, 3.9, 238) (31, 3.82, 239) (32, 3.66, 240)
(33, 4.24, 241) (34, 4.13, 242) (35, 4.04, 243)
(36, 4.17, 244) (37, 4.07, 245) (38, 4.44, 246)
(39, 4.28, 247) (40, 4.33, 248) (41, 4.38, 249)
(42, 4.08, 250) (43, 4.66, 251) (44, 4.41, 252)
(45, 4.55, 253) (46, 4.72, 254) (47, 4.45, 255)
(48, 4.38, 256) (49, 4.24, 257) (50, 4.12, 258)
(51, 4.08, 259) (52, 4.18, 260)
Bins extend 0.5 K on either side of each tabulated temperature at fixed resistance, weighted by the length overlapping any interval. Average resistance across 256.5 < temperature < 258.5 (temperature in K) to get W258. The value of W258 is 4.18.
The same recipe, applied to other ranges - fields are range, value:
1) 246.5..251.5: 4.35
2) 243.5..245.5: 4.12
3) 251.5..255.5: 4.53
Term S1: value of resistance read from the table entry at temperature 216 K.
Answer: 4.6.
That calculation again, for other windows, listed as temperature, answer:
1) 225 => 4.57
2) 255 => 4.45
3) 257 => 4.24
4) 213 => 5.03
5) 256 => 4.38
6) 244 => 4.17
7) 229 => 4.13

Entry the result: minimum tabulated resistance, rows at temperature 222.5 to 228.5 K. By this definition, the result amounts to 3.9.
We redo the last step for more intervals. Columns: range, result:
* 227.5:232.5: 3.76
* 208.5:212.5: 4.53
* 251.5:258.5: 4.12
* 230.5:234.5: 3.86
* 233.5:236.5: 3.74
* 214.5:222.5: 4.17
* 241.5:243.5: 4.04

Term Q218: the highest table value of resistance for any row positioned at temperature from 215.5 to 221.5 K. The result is 4.71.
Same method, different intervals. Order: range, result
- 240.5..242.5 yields 4.24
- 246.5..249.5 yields 4.38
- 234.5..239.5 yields 4.21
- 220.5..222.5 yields 4.58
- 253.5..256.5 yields 4.72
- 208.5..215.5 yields 5.03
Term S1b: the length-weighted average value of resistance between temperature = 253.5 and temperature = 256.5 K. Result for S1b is 4.52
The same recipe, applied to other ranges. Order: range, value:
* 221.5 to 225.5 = 4.29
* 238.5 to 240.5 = 3.74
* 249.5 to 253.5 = 4.43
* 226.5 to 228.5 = 3.94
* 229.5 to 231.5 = 3.88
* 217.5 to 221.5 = 4.39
